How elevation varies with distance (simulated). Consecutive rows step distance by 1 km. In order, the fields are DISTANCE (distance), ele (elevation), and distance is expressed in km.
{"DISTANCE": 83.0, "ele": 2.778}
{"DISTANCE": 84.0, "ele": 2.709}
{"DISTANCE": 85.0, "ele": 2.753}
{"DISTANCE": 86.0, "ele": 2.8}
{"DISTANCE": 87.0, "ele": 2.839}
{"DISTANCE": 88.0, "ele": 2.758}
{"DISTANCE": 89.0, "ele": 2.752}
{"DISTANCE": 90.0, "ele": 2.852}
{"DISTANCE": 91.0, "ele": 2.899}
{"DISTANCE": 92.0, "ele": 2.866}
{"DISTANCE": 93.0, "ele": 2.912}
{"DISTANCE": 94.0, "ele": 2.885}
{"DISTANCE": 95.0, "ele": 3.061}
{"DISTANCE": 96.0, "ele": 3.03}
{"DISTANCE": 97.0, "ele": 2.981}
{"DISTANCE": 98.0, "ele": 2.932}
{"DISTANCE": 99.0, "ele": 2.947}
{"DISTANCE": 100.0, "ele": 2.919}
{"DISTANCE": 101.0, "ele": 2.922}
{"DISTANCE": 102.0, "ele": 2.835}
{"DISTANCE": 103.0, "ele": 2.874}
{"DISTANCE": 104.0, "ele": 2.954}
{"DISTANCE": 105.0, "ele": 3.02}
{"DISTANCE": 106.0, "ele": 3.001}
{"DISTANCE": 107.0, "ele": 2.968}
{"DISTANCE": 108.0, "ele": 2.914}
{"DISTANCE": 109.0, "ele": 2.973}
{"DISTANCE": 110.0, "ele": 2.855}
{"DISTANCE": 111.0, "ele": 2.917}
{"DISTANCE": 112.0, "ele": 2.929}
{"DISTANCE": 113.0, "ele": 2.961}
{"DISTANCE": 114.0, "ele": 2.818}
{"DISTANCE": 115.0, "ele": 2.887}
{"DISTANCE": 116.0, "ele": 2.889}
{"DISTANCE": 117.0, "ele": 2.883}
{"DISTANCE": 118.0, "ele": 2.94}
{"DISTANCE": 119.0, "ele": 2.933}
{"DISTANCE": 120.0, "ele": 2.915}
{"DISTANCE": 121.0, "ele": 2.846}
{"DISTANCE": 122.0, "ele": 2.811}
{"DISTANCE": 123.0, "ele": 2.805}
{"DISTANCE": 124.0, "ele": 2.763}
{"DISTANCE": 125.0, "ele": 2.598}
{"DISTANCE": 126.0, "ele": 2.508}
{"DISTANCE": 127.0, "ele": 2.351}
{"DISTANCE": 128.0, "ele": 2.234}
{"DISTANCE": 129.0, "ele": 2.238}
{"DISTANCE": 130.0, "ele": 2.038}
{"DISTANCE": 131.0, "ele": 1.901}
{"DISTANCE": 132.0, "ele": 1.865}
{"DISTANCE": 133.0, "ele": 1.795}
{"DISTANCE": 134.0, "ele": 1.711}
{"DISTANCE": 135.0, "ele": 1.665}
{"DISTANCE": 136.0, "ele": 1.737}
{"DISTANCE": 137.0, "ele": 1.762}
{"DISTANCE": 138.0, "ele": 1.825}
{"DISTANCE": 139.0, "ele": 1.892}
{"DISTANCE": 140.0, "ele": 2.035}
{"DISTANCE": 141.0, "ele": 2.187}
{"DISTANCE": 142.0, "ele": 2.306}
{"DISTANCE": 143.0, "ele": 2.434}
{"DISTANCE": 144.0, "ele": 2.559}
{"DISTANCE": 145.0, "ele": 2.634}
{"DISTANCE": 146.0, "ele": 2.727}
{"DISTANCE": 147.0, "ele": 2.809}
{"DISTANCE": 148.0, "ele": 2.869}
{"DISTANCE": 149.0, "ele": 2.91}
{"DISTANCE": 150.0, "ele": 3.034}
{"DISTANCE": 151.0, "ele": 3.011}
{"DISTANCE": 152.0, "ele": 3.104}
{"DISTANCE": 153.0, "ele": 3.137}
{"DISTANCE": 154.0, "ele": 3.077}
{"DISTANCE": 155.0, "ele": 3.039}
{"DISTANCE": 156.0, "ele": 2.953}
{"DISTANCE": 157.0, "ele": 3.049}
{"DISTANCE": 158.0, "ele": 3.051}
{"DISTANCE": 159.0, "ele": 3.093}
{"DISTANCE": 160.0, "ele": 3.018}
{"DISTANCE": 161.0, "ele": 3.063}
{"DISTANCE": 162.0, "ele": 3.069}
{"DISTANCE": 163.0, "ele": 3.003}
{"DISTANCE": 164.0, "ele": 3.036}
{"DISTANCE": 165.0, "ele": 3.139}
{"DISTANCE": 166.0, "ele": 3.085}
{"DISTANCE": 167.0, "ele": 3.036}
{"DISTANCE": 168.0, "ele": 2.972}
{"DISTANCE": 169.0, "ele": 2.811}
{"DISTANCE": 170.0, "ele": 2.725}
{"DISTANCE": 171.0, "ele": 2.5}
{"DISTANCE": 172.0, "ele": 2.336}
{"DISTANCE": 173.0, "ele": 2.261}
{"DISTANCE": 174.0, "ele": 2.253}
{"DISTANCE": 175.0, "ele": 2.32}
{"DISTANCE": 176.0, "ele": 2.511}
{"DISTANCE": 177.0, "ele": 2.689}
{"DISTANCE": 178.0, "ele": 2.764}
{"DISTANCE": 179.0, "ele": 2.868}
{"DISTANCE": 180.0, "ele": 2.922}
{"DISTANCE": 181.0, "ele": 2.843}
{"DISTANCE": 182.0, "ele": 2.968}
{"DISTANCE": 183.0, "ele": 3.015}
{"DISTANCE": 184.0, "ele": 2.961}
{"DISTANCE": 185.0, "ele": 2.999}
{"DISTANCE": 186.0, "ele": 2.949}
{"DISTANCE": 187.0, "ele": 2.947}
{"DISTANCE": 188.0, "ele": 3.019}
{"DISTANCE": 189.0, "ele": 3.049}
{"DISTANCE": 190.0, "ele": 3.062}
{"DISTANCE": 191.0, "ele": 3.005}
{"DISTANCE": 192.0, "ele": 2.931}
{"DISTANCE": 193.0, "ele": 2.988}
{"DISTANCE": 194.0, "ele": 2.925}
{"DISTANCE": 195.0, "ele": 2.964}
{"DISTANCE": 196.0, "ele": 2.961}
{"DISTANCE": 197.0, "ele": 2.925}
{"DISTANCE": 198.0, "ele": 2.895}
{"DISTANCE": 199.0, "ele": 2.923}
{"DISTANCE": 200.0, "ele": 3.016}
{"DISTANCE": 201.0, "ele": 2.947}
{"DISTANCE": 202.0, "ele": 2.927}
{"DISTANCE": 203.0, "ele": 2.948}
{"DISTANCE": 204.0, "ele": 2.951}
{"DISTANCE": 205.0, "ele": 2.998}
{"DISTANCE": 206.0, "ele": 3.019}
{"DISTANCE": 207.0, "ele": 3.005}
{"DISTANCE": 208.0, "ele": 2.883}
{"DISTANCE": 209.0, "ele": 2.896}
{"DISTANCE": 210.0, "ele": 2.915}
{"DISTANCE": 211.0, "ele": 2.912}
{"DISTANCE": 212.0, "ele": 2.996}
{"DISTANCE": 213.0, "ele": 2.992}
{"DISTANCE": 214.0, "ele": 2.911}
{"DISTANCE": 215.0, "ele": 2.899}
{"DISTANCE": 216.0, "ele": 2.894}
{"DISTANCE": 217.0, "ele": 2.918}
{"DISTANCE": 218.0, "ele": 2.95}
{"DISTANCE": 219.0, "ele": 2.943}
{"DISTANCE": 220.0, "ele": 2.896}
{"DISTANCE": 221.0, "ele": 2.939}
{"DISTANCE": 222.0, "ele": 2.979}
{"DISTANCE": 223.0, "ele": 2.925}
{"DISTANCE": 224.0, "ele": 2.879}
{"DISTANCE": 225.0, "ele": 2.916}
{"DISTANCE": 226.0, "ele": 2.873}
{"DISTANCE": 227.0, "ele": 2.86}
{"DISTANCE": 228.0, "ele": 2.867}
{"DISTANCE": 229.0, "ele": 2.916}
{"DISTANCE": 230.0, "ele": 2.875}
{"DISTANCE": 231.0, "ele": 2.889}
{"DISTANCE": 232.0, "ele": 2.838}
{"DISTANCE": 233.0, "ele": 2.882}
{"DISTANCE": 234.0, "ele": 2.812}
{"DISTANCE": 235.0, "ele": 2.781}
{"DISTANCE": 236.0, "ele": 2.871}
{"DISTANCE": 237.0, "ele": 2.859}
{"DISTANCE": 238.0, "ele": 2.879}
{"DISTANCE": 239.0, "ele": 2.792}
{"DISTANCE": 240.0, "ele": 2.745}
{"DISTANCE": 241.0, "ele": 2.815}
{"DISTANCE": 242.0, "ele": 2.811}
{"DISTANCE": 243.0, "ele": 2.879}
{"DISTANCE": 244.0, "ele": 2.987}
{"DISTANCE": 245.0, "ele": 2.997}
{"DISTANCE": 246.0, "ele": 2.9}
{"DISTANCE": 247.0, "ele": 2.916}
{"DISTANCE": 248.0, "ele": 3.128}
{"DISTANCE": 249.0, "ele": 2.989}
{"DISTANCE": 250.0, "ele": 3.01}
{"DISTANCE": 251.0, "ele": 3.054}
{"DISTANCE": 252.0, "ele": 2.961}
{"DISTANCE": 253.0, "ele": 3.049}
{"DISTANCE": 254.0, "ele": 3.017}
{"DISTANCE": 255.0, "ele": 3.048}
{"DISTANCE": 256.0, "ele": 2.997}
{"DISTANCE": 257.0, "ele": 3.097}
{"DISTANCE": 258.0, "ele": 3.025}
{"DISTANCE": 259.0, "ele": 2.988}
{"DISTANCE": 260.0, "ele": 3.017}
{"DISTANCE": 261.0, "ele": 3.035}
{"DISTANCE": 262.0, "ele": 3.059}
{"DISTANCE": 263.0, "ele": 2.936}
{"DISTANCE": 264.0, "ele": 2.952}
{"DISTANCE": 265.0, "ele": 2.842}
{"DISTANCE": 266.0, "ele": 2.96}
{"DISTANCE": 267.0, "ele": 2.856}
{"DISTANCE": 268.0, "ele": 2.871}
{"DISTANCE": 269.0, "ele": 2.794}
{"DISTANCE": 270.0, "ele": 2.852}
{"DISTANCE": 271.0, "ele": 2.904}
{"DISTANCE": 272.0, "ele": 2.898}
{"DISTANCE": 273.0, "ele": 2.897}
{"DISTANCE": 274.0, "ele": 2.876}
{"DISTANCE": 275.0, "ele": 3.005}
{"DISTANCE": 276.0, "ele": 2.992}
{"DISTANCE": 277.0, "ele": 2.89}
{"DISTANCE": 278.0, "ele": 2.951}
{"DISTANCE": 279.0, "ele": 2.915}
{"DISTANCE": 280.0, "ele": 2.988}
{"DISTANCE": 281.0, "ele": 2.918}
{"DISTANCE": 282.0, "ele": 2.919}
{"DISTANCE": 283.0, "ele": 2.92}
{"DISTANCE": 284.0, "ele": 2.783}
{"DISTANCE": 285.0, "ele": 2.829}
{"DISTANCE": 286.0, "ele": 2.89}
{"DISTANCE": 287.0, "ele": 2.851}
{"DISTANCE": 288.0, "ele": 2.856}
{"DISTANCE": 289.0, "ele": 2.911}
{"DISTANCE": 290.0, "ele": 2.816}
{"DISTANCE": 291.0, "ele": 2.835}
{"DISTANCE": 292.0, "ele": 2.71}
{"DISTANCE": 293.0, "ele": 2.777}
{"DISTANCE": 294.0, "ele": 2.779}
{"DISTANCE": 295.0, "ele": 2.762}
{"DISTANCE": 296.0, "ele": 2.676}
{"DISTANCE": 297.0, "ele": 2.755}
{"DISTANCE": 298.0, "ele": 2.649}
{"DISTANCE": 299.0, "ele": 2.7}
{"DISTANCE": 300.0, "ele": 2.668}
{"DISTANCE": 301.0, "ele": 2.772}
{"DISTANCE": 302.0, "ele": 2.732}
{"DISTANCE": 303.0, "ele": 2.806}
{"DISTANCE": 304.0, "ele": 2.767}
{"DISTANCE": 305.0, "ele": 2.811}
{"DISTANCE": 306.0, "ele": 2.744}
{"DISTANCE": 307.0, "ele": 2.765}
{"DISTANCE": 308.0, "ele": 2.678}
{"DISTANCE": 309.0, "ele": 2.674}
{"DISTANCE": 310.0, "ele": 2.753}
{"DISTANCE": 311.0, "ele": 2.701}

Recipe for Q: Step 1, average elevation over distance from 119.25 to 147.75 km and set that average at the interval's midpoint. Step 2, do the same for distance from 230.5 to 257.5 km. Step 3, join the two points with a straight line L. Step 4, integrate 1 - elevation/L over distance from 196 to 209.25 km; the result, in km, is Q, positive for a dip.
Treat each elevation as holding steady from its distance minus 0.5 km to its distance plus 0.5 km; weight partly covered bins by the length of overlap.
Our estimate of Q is -1.3 km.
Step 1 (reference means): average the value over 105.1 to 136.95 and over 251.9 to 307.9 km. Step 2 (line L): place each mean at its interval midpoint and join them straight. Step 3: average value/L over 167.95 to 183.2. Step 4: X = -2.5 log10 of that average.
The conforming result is 0.01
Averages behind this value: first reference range 2.56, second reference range 2.87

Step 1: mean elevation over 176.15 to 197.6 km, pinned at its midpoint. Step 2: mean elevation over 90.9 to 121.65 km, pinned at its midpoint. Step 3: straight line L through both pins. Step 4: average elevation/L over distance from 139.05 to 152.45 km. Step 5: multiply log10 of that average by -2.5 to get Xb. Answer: 0.11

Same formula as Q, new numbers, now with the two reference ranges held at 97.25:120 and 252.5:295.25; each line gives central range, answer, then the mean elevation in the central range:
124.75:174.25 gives 5.93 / 2.57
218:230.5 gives 0.04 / 2.91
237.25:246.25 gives 0.15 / 2.87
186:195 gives -0.21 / 2.99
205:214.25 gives -0.11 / 2.95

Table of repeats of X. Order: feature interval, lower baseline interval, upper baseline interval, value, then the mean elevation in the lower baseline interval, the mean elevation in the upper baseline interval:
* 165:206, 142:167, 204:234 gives 0.027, 2.94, 2.92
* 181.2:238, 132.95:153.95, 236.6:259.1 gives -0.069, 2.42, 2.95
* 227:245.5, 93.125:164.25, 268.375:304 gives -0.026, 2.7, 2.84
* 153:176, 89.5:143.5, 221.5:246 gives -0.055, 2.61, 2.87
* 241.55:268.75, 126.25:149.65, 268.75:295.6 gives -0.087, 2.2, 2.87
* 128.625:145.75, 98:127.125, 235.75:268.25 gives 0.374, 2.87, 2.95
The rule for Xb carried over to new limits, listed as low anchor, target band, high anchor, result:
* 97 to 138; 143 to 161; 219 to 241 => -0.093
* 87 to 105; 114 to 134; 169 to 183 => 0.118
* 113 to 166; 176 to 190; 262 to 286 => -0.077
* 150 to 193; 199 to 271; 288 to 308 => -0.038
